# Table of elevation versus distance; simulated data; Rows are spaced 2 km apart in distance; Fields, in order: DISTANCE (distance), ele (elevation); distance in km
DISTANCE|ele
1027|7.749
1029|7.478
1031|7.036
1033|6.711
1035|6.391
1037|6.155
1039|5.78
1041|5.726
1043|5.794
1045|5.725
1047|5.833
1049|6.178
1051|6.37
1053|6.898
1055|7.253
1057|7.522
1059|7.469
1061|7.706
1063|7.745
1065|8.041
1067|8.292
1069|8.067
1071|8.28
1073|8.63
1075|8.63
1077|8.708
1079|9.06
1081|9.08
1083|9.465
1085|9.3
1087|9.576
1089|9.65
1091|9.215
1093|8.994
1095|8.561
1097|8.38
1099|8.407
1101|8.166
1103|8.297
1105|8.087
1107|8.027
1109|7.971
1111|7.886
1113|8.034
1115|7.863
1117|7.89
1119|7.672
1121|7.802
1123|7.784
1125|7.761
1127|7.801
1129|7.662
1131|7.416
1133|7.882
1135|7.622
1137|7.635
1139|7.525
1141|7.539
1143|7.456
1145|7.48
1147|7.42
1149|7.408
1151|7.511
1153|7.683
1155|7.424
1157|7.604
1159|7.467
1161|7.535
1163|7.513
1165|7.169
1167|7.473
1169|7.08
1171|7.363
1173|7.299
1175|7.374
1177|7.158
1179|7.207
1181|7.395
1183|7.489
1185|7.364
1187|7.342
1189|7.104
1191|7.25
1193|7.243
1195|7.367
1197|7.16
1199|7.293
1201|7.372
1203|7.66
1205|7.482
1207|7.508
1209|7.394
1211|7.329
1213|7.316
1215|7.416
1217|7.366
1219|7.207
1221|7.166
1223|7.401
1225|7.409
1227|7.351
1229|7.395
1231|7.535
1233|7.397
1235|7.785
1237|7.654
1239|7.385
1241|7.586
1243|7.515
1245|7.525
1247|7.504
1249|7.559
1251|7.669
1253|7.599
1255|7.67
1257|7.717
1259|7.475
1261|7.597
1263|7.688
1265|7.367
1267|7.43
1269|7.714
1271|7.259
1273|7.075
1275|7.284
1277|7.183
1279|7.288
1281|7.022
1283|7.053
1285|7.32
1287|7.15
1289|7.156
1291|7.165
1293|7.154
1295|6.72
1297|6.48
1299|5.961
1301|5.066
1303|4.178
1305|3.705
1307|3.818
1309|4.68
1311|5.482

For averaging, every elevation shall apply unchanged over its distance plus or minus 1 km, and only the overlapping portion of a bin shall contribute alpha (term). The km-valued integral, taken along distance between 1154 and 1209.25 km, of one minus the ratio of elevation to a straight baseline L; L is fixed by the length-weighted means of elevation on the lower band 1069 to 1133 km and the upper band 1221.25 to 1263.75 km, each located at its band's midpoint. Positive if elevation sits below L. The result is 3.75 km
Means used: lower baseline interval 8.38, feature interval 7.36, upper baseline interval 7.54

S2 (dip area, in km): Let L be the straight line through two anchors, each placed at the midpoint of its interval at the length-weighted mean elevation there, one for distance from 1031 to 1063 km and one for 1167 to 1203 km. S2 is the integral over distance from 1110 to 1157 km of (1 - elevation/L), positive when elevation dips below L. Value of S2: -4.3 km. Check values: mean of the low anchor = 6.56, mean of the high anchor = 7.3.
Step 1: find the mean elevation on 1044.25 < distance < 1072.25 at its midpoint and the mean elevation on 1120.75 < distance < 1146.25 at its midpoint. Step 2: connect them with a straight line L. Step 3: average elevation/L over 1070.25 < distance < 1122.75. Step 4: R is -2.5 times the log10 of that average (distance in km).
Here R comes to -0.14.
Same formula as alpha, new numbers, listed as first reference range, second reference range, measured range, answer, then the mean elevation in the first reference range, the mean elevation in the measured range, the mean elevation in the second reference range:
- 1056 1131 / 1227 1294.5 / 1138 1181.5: 2.9 km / 8.3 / 7.41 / 7.41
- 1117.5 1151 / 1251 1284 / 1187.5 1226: 0.8 km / 7.62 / 7.34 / 7.41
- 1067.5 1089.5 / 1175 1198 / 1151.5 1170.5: 0.6 km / 8.92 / 7.44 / 7.28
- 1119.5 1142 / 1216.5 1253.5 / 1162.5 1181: 0.7 km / 7.68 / 7.29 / 7.47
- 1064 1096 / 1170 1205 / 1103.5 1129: 1.4 km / 8.85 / 7.88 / 7.32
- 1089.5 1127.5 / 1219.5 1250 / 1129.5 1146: 0.9 km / 8.16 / 7.57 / 7.47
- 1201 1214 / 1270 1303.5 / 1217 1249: -1.0 km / 7.44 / 7.45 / 6.77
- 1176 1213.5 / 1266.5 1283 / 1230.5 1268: -1.4 km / 7.34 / 7.56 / 7.26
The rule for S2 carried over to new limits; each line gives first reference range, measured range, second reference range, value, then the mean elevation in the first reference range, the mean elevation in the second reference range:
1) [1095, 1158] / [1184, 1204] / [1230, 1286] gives 0.8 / 7.79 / 7.46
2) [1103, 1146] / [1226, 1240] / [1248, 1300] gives -0.2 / 7.76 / 7.26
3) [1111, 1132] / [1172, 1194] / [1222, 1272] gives 1.0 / 7.77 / 7.53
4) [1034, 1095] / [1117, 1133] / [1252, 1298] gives -0.3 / 7.73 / 7.29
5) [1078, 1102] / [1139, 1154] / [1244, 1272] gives 1.8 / 8.99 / 7.56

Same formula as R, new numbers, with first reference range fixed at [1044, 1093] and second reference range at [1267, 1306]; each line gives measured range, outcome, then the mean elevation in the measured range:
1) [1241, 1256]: -0.10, 7.58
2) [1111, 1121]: -0.02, 7.86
